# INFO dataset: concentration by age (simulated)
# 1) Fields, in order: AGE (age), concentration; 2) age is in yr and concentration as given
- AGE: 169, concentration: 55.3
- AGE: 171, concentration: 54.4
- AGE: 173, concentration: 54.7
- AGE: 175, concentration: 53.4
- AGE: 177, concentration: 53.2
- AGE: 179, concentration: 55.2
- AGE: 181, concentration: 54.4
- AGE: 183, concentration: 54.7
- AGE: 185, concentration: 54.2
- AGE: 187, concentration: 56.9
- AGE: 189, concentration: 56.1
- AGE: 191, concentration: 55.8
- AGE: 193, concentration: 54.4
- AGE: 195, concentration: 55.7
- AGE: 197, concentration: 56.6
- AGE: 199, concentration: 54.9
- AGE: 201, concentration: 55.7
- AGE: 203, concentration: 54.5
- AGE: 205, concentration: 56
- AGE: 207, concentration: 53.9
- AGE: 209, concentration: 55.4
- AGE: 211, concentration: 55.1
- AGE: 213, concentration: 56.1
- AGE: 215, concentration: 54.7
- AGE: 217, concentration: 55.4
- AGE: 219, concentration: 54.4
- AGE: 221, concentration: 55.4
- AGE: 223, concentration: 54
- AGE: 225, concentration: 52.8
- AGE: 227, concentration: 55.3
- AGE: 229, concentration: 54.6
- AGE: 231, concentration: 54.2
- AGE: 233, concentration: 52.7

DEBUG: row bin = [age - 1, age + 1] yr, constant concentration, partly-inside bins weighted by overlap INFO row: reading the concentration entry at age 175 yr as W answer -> 53.4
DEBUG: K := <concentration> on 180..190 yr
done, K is 55.3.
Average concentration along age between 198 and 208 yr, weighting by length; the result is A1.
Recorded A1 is 55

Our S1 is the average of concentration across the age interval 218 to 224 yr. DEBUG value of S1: 54.6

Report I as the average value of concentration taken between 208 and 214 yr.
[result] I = 55.5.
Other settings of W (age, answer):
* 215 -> 54.7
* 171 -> 54.4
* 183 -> 54.7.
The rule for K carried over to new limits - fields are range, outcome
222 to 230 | 54.2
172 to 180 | 54.1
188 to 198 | 55.7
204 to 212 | 55.1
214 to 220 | 54.8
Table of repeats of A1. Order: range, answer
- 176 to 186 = 54.3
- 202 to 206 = 55.2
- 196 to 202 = 55.7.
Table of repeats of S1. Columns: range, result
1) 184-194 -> 55.5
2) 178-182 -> 54.8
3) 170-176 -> 54.2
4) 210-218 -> 55.3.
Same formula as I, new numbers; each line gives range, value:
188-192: 56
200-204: 55.1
